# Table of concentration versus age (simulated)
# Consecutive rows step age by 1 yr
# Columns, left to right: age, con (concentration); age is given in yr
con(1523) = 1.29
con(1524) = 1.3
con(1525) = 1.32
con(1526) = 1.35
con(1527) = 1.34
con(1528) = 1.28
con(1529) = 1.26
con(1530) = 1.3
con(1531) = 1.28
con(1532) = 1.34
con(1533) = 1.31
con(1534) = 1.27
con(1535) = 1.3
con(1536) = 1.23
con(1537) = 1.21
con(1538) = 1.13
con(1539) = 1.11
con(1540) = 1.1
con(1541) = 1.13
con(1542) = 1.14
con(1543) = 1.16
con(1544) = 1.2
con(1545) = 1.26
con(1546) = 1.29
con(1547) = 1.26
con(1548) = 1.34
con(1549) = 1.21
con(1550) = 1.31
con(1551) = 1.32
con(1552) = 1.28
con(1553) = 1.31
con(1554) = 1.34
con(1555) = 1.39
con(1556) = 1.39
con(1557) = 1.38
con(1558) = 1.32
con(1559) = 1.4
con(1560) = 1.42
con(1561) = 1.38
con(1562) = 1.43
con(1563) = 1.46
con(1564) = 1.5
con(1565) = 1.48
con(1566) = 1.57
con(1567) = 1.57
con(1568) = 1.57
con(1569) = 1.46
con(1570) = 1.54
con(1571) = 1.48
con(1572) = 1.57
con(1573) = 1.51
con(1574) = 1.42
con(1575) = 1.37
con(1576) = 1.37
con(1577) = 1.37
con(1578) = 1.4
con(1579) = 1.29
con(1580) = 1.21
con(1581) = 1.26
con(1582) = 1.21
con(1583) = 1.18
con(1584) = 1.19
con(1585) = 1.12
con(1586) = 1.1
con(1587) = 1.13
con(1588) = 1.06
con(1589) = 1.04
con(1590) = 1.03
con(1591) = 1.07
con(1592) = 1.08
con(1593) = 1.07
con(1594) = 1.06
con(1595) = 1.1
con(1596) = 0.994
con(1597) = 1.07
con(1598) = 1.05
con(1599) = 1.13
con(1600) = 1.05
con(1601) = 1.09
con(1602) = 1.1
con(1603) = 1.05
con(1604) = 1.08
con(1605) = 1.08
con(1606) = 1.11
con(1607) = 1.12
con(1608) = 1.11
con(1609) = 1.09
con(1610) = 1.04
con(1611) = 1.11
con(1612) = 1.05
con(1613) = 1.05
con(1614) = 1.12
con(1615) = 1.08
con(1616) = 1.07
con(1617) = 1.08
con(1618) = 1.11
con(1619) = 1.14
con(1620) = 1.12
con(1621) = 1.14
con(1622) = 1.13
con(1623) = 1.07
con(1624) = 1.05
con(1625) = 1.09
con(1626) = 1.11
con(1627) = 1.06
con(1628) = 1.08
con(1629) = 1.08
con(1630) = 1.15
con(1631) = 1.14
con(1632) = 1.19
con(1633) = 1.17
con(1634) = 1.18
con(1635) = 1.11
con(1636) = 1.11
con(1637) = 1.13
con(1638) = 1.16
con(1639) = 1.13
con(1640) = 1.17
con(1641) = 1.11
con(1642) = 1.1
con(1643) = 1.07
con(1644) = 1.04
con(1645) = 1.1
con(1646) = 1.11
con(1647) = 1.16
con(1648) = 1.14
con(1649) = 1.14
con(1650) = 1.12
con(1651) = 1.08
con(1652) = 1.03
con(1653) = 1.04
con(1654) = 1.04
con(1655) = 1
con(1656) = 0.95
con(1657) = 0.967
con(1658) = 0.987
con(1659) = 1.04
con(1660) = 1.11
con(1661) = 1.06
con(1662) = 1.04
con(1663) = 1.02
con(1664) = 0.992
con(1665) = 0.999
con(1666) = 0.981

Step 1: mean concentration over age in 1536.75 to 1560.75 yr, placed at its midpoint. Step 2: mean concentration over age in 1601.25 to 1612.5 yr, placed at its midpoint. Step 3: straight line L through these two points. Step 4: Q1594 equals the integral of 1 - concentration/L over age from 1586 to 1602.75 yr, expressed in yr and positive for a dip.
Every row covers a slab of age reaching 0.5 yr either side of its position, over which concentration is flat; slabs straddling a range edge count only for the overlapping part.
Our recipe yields 0.8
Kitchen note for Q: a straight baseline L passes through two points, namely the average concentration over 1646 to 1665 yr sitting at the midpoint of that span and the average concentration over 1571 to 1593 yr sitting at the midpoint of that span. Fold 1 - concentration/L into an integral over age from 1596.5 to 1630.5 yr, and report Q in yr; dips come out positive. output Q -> 2.0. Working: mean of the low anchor 1.24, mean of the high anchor 1.05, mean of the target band 1.09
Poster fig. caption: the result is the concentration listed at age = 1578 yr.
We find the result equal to 1.4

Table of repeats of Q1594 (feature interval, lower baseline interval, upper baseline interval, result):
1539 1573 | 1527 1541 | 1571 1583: -1.5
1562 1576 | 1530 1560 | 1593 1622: -3.4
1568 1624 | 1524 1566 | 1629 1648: 1.9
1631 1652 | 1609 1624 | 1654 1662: -1.5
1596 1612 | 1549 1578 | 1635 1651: 2.3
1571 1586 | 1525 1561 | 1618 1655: -1.3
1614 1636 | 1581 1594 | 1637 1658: -0.4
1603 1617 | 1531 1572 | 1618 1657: 1.1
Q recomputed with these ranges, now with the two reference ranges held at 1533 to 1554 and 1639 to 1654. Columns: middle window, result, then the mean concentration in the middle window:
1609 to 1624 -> 0.6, 1.09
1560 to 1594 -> -3.6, 1.32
